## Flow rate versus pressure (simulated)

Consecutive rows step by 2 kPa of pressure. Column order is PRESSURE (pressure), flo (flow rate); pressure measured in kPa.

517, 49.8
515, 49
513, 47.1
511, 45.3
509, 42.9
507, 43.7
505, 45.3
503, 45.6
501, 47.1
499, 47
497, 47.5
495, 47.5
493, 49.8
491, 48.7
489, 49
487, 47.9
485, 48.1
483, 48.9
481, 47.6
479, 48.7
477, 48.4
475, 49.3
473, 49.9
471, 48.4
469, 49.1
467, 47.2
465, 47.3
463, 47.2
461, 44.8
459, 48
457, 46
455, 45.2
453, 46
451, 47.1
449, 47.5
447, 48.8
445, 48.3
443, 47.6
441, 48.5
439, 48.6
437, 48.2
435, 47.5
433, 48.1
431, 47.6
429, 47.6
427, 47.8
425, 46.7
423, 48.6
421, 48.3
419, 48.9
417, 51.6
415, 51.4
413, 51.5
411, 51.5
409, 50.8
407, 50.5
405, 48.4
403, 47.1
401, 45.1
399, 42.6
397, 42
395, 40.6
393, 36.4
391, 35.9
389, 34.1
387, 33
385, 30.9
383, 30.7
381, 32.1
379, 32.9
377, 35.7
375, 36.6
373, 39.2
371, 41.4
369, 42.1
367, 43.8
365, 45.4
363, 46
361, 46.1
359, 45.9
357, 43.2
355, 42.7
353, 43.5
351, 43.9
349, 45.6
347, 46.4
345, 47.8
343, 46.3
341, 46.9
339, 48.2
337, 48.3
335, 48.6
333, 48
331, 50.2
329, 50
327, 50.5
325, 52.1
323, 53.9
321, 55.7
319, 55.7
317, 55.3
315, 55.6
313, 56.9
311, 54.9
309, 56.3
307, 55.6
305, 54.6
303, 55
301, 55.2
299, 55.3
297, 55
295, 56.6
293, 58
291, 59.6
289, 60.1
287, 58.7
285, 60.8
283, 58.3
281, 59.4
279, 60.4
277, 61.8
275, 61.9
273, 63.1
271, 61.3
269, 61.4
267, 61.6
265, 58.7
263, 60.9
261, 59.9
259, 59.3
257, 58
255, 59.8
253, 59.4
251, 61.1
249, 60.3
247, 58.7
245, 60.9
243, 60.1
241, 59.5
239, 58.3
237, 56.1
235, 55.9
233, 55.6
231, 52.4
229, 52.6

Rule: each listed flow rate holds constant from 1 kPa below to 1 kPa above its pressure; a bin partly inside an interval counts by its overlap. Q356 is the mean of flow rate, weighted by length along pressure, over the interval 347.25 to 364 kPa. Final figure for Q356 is 44.7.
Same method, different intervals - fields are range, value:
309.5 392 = 45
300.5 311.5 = 55.3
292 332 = 54.6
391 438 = 47.1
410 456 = 48.4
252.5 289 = 60.3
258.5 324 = 58.1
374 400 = 35.7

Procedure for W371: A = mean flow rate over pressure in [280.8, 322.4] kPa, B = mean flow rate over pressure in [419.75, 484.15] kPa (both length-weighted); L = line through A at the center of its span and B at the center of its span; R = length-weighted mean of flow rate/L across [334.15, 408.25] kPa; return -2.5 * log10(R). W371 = 0.24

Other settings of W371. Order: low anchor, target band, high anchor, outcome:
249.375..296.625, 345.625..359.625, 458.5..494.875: 0.24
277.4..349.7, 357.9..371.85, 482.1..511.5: 0.17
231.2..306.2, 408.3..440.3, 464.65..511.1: 0.04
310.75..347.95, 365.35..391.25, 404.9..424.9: 0.36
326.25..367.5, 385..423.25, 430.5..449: 0.07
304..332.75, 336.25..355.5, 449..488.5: 0.15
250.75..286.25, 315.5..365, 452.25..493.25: 0.16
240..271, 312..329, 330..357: -0.09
